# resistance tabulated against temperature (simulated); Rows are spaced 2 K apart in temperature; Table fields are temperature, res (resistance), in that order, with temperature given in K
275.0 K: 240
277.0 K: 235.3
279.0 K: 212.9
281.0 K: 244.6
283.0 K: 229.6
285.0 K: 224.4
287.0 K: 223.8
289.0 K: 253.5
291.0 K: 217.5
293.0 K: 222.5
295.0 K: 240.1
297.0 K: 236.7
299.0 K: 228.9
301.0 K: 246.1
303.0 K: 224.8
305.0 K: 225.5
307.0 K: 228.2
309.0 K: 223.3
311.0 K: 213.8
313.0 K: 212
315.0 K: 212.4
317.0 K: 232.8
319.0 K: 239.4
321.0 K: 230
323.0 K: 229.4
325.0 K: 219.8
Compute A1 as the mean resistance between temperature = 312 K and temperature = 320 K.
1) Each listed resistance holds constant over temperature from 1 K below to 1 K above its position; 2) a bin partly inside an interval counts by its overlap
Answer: 224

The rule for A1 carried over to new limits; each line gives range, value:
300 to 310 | 230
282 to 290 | 233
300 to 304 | 235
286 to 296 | 231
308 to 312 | 219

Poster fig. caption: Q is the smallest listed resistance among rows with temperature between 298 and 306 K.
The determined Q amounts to 224.8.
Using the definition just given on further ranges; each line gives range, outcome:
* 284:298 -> 217.5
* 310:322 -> 212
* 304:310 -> 223.3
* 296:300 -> 228.9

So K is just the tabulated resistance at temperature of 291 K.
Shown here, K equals 217.5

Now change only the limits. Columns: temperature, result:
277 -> 235.3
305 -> 225.5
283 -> 229.6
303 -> 224.8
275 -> 240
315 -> 212.4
